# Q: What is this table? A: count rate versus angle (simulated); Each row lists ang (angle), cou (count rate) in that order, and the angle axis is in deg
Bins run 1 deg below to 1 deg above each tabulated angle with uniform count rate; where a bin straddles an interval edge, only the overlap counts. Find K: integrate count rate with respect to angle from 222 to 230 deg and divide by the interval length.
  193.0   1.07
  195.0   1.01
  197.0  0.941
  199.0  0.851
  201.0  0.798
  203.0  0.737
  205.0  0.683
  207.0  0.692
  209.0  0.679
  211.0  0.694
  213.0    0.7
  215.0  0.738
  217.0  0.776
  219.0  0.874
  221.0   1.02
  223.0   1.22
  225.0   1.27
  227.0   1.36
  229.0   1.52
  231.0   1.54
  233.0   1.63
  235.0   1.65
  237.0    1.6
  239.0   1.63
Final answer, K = 1.34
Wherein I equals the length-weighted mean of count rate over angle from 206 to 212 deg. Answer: 0.688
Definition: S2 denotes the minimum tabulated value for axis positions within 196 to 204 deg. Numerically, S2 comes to 0.737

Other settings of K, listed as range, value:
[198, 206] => 0.767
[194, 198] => 0.976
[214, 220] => 0.796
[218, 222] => 0.947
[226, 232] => 1.47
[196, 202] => 0.863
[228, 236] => 1.58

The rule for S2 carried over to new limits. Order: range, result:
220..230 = 1.02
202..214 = 0.679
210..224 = 0.694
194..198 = 0.941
